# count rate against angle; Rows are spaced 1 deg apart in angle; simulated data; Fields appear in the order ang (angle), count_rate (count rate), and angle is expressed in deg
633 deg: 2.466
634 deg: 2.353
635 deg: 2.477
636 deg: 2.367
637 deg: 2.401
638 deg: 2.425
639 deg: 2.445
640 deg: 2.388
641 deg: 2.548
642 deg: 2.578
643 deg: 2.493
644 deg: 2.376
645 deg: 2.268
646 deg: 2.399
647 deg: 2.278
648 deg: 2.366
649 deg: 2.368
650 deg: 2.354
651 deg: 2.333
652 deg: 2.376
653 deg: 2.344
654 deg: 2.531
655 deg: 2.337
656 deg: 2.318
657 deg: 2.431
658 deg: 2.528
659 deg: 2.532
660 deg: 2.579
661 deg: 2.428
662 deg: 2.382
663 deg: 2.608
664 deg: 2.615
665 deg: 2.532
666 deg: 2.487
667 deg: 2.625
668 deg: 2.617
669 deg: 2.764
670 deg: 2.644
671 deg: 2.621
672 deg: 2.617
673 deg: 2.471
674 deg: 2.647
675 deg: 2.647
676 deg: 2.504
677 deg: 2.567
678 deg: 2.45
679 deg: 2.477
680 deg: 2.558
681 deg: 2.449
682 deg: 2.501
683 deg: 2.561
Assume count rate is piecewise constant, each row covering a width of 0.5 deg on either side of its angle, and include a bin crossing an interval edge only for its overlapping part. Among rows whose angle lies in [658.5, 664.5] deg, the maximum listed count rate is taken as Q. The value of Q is 2.615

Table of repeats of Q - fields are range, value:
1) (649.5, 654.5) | 2.531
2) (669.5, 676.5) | 2.647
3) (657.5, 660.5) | 2.579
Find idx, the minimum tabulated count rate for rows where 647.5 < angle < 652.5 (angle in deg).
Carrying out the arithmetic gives 2.333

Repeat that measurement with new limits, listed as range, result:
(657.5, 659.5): 2.528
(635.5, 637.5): 2.367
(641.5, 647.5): 2.268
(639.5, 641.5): 2.388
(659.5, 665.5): 2.382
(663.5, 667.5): 2.487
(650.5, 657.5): 2.318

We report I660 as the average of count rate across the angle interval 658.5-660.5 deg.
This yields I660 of 2.56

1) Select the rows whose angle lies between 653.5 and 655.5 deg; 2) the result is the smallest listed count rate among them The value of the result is 2.337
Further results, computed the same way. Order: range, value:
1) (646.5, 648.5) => 2.278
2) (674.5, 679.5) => 2.45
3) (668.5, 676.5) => 2.471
